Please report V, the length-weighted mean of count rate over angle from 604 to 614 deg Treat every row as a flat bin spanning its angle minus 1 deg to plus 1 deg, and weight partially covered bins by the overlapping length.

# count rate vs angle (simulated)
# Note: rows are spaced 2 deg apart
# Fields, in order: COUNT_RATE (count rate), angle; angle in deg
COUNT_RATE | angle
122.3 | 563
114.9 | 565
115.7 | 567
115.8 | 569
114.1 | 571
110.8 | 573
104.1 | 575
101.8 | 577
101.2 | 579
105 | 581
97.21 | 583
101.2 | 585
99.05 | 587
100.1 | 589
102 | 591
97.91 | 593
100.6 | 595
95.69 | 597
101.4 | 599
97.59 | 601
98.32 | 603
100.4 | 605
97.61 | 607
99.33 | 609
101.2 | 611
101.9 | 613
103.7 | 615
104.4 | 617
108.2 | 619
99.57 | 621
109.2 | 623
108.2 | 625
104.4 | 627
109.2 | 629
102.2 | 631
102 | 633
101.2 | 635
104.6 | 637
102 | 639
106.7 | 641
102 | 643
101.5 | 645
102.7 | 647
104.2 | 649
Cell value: 100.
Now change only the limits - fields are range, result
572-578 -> 106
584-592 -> 101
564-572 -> 115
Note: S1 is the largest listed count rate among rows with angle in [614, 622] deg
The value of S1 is 108.2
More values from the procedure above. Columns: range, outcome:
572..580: 110.8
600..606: 100.4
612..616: 103.7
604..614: 101.9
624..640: 109.2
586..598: 102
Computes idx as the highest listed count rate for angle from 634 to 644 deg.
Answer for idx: 106.7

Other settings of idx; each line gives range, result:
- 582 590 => 101.2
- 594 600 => 101.4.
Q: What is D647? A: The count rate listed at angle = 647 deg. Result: 102.7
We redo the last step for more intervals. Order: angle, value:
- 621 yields 99.57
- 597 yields 95.69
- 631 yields 102.2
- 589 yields 100.1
